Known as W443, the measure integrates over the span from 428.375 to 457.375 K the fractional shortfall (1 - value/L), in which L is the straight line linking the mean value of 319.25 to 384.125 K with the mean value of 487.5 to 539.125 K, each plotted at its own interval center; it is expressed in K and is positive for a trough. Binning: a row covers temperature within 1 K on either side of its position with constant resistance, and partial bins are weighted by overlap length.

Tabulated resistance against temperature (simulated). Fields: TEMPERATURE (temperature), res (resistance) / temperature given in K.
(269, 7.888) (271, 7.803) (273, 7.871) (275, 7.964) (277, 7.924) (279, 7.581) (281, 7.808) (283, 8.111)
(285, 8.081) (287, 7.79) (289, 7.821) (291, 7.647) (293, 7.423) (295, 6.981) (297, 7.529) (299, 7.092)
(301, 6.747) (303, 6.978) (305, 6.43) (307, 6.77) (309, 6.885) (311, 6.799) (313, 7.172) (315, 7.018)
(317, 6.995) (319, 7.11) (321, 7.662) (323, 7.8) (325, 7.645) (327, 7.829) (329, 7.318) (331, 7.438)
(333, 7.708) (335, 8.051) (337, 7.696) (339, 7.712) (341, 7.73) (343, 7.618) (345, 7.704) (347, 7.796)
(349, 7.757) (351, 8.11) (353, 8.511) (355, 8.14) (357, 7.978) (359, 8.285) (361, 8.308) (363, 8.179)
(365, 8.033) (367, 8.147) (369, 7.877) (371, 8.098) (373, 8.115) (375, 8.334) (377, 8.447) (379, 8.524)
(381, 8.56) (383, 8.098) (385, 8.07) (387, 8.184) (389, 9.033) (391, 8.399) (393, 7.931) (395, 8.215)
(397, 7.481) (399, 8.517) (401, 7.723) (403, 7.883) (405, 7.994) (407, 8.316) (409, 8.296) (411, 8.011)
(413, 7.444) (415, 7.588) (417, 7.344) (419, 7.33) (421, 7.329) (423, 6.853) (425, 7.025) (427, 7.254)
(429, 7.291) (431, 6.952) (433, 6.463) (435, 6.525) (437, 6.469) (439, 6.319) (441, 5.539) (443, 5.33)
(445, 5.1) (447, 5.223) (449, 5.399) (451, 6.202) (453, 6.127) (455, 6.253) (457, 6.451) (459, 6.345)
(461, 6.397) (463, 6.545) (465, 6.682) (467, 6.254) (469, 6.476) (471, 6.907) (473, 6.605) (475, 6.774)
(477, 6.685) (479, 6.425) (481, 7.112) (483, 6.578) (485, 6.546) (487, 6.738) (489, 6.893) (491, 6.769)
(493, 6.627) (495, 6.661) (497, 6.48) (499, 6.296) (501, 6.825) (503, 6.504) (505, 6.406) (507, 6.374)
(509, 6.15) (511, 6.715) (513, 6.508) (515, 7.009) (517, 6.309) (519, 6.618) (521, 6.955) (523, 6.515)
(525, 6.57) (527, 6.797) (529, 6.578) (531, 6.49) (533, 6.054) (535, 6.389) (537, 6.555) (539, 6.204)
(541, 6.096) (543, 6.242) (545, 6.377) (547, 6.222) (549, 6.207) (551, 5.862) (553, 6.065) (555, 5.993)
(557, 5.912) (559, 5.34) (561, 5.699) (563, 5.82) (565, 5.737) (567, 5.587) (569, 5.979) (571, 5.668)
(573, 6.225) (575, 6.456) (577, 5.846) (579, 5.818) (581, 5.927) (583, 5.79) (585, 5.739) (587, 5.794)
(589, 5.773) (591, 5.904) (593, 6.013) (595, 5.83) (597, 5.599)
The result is 4.4 K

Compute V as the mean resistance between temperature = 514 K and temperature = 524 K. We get 6.68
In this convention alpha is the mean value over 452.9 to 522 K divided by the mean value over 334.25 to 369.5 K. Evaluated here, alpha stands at 0.82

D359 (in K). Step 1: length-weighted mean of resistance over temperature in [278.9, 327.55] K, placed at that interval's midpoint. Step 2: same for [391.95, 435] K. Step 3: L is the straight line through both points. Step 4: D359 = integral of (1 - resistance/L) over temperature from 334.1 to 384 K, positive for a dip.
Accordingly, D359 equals -4.2 K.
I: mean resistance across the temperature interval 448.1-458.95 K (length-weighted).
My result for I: 6.12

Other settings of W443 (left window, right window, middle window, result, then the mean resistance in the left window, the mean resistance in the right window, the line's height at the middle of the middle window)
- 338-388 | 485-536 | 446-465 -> 2.7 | 8.09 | 6.57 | 7.14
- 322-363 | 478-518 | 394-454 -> 1.9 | 7.86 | 6.6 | 7.2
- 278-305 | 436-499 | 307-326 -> 0.3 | 7.47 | 6.35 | 7.31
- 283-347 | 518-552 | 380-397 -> -2.9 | 7.41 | 6.4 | 7.07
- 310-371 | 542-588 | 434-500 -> 3.5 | 7.74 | 5.93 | 6.72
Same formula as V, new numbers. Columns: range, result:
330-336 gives 7.73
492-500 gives 6.52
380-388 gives 8.23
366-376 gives 8.11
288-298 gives 7.48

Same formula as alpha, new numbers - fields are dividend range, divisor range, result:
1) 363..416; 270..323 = 1.10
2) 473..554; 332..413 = 0.81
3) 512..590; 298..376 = 0.81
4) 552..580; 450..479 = 0.91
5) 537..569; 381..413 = 0.73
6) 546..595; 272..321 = 0.80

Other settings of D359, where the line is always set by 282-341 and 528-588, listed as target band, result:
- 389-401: -2.1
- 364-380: -2.6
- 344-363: -2.4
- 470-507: -1.4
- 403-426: -2.6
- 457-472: 0.1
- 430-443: 0.8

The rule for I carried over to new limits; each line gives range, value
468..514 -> 6.61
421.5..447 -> 6.4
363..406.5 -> 8.18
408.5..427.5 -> 7.43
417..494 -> 6.51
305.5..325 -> 7.14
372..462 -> 7.26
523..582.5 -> 6.1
